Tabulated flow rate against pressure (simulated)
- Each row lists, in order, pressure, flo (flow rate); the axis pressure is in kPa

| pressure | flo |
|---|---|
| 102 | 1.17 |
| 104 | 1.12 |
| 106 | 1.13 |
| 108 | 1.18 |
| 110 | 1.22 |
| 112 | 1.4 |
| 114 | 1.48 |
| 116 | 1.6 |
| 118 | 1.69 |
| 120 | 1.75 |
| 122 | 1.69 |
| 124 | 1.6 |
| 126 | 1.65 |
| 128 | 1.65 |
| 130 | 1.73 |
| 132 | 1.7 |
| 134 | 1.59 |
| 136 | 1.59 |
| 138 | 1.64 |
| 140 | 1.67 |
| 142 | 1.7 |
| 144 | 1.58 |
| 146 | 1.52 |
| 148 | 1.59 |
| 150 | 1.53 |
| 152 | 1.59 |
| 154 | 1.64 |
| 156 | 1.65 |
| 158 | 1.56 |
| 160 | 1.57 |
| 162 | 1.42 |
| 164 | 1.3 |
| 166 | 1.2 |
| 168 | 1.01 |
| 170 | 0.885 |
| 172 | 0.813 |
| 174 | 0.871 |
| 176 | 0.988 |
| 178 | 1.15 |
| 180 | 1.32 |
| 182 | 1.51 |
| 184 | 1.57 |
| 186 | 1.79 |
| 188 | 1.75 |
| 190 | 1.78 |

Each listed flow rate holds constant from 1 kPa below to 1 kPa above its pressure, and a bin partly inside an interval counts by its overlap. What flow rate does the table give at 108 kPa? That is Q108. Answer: 1.18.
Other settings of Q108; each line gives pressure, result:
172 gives 0.813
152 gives 1.59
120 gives 1.75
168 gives 1.01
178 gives 1.15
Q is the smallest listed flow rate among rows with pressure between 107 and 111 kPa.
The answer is 1.18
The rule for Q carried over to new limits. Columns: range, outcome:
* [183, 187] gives 1.57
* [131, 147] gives 1.52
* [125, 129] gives 1.65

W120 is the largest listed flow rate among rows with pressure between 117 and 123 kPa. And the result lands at 1.75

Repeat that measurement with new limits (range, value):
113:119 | 1.69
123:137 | 1.73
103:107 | 1.13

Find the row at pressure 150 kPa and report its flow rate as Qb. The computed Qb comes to 1.53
